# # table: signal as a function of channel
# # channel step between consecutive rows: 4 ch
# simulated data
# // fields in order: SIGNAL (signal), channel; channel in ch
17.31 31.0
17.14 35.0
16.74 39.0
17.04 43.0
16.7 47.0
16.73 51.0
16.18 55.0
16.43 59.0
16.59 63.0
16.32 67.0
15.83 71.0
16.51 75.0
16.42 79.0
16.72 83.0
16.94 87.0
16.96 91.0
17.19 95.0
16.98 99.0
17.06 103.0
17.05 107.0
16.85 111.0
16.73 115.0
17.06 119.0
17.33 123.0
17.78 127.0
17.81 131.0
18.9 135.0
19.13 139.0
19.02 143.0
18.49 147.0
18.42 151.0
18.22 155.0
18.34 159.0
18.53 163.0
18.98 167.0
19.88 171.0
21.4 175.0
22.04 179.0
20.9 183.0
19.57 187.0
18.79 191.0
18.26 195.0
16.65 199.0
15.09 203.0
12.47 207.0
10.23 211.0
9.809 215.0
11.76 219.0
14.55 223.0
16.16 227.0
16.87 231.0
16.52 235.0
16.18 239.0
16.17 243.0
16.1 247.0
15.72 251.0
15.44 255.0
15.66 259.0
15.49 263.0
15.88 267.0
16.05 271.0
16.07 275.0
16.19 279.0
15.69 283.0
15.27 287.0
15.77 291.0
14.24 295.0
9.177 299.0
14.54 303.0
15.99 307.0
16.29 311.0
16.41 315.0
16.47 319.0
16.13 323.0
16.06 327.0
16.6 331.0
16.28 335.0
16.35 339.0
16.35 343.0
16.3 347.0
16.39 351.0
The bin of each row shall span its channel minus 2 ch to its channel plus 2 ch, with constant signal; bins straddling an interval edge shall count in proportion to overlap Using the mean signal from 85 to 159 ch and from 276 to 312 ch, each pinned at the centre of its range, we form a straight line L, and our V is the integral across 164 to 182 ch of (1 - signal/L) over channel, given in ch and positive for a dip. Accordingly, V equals -3.9 ch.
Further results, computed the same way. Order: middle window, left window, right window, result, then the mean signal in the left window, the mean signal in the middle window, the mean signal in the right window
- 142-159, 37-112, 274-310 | -2.61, 16.7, 18.5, 14.8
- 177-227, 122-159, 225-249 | 3.71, 18.4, 15.9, 16.3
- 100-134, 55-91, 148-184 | 1.31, 16.5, 17.3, 19.6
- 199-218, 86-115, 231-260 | 4.55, 17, 12.4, 16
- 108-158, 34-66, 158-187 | 2.61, 16.7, 18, 20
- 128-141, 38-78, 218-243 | -2.00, 16.5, 18.5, 15.5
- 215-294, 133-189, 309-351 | 9.79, 19.4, 15.5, 16.3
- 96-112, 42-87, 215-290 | -0.70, 16.5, 17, 15.5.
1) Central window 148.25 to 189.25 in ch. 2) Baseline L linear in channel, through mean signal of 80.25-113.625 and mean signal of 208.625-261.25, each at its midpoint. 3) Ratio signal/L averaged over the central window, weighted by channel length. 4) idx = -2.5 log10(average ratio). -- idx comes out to -0.237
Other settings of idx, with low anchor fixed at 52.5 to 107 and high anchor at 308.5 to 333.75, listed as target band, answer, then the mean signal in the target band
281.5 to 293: 0.05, 15.6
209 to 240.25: 0.18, 14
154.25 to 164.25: -0.11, 18.4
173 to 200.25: -0.19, 19.7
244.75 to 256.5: 0.04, 15.8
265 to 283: 0.03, 16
